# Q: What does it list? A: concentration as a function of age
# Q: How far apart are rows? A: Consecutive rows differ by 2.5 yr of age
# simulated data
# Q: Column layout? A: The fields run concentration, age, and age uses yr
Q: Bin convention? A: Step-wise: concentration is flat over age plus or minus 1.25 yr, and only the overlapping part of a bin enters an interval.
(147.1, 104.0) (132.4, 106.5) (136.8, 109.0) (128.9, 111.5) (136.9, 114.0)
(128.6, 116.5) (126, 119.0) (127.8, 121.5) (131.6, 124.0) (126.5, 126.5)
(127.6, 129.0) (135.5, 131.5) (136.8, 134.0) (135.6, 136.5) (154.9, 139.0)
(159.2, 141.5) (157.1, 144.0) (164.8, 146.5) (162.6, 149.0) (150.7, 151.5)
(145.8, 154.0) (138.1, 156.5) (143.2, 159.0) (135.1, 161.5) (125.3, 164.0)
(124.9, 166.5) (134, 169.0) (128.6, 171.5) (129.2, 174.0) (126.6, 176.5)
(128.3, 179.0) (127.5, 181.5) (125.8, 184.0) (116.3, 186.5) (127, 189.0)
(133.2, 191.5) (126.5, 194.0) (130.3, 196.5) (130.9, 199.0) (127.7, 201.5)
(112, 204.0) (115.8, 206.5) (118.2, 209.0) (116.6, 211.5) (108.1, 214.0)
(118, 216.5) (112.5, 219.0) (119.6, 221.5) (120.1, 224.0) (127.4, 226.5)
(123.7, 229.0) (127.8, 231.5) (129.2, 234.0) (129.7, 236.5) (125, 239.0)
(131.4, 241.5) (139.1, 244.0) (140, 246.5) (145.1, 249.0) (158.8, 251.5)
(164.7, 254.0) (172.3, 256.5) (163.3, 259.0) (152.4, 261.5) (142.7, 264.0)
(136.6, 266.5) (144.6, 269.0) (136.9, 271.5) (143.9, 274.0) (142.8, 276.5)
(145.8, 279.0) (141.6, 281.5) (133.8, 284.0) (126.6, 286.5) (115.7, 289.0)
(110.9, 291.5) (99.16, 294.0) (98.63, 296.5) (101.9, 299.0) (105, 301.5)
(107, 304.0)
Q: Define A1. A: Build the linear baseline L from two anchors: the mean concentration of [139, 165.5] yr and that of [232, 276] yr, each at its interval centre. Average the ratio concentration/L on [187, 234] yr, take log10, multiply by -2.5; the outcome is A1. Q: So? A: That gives 0.19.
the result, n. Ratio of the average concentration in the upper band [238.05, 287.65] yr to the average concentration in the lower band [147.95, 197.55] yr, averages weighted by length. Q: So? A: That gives 1.1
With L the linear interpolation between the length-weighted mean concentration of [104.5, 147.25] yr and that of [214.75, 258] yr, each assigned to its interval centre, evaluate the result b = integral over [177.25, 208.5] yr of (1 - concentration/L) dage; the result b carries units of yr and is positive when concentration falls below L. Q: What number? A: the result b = 2.5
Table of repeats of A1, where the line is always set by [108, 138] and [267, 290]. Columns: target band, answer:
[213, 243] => 0.10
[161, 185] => 0.04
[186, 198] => 0.06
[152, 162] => -0.07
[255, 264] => -0.17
